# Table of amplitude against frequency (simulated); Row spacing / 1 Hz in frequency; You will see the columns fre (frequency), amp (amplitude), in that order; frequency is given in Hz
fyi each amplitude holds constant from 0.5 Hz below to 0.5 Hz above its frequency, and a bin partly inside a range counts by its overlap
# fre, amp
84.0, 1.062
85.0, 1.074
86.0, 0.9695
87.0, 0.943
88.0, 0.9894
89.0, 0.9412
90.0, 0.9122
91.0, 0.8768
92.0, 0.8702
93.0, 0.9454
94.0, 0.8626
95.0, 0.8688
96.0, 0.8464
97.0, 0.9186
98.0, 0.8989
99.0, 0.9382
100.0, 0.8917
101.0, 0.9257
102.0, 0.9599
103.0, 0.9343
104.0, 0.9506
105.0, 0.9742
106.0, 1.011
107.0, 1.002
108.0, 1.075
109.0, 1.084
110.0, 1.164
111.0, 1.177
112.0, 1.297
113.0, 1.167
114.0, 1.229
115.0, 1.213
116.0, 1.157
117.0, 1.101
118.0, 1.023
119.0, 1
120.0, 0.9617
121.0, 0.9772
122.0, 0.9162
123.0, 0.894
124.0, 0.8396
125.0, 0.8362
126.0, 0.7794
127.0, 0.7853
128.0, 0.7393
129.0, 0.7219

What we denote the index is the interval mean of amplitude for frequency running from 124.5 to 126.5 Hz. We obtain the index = 0.808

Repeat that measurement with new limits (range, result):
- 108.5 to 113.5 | 1.18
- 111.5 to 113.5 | 1.23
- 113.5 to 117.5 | 1.18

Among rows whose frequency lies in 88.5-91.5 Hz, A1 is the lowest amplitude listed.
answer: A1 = 0.8768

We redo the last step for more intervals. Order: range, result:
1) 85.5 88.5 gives 0.943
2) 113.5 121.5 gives 0.9617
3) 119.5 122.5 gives 0.9162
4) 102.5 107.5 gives 0.9343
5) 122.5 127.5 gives 0.7794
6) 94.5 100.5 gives 0.8464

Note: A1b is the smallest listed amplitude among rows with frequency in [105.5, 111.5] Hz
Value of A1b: 1.002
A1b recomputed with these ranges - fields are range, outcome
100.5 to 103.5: 0.9257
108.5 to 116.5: 1.084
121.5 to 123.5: 0.894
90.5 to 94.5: 0.8626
